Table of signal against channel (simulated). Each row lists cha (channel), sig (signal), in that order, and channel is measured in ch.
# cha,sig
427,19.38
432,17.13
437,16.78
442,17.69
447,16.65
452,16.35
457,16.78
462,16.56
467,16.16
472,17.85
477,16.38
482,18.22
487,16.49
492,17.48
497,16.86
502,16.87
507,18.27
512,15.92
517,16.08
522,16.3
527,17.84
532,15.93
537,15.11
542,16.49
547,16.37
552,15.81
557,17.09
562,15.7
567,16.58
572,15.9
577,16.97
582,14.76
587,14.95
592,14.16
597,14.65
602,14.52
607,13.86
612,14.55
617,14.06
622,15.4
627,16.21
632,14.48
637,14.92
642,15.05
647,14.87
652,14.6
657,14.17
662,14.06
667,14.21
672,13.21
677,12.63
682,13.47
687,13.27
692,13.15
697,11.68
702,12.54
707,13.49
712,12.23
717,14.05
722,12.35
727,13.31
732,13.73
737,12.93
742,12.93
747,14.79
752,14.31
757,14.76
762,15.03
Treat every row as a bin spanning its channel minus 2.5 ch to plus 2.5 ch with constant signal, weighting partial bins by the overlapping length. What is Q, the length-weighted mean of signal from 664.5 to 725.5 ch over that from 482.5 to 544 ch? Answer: 0.8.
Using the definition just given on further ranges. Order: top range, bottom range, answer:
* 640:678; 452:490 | 0.84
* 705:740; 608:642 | 0.88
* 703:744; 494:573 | 0.80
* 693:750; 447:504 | 0.78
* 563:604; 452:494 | 0.90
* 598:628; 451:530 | 0.87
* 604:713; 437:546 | 0.83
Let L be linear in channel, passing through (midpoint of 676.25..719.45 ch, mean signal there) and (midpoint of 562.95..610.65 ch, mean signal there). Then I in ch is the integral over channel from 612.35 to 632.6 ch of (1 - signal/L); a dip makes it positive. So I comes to -0.8 ch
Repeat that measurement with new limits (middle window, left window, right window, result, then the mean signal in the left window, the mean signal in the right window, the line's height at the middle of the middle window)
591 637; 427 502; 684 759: 0.5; 17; 13.3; 14.9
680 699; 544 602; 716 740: 1.3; 15.7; 13.2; 13.8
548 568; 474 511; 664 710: -0.6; 17.2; 13.1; 15.8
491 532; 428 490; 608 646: -1.3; 17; 14.9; 16.3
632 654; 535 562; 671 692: -1.3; 16.1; 13.1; 14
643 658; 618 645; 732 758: 0.3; 15.1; 13.9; 14.9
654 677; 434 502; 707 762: 1.1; 16.9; 13.6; 14.5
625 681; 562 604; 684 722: -1.8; 15.3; 12.9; 13.9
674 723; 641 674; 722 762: 4.0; 14.3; 13.8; 14.1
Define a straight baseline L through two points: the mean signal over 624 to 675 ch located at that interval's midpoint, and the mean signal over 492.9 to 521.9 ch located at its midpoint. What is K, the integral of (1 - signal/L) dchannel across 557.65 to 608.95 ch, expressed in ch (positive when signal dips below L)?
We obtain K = 1.1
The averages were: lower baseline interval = 16.8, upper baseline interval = 14.6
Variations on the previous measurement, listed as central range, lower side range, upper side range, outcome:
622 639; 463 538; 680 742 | -0.91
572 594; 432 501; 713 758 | 0.27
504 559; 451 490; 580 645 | -1.77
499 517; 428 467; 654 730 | -1.01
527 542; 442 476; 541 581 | 0.33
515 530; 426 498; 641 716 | -0.62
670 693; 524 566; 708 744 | 1.22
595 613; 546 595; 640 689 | 0.91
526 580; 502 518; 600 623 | -1.66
